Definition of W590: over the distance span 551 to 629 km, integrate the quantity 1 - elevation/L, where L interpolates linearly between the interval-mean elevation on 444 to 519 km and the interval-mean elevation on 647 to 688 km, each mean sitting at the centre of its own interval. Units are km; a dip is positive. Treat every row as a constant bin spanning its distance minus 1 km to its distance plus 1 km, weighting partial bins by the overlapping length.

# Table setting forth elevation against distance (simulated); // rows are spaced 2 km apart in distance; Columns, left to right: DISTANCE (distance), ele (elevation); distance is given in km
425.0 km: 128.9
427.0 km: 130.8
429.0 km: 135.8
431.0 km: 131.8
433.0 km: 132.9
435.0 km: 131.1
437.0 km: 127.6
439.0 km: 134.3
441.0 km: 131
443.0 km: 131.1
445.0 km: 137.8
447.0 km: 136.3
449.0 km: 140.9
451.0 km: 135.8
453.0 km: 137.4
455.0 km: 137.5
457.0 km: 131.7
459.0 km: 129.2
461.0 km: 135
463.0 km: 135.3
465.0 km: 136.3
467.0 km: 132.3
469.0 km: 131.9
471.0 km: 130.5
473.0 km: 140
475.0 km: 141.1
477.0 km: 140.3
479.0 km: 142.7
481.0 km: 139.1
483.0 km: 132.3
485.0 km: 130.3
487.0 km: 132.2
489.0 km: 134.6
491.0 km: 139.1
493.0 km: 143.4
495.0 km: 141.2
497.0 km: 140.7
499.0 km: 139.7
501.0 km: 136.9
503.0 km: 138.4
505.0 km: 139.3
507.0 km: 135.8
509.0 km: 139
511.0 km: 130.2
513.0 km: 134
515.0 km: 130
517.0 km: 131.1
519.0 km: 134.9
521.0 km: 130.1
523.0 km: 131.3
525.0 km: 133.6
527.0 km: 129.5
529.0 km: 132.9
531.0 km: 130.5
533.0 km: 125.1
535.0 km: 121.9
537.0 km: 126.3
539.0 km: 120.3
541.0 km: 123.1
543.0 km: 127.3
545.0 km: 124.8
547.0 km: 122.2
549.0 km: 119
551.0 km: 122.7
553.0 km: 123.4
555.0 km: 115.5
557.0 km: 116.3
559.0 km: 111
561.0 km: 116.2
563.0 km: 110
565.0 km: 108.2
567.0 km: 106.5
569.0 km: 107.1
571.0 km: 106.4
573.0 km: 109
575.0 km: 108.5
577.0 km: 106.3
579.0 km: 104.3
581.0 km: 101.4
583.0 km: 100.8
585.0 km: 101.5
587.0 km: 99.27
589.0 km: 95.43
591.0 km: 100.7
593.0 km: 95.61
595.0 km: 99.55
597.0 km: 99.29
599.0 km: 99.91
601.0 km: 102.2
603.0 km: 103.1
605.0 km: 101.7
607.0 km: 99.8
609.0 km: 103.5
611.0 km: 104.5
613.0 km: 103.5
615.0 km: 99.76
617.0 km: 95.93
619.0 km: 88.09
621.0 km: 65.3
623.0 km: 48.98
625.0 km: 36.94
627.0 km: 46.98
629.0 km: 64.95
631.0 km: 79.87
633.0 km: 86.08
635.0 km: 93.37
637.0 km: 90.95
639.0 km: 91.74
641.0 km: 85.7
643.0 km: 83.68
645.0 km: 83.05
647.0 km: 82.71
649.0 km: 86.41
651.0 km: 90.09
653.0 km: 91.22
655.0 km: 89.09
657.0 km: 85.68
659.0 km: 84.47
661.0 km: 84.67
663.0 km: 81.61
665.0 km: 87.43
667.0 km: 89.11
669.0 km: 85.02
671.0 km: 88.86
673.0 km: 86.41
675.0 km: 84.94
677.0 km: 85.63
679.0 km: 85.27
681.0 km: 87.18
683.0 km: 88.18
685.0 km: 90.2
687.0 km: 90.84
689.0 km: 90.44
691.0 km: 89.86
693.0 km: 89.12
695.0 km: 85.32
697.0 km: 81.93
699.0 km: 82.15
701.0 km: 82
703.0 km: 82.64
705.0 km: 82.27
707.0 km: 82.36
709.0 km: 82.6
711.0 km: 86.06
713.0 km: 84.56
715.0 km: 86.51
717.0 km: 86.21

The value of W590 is 7.0 km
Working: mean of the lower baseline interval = 136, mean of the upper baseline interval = 87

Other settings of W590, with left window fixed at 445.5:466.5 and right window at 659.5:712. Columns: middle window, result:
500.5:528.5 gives -2.5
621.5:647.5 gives 5.9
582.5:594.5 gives 0.9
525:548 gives -1.6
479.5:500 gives -1.5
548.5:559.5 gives -0.4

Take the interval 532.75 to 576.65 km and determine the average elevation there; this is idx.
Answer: 117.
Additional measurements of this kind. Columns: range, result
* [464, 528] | 136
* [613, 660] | 81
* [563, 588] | 105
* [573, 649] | 90.9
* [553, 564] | 115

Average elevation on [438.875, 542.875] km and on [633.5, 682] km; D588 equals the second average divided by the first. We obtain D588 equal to 0.6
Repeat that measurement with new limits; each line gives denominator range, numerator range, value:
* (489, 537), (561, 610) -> 0.77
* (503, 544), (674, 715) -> 0.66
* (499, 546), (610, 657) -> 0.63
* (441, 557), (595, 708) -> 0.65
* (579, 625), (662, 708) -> 0.91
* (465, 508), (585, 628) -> 0.66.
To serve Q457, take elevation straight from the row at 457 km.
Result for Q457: 131.7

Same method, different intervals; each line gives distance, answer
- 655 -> 89.09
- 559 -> 111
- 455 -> 137.5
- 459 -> 129.2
